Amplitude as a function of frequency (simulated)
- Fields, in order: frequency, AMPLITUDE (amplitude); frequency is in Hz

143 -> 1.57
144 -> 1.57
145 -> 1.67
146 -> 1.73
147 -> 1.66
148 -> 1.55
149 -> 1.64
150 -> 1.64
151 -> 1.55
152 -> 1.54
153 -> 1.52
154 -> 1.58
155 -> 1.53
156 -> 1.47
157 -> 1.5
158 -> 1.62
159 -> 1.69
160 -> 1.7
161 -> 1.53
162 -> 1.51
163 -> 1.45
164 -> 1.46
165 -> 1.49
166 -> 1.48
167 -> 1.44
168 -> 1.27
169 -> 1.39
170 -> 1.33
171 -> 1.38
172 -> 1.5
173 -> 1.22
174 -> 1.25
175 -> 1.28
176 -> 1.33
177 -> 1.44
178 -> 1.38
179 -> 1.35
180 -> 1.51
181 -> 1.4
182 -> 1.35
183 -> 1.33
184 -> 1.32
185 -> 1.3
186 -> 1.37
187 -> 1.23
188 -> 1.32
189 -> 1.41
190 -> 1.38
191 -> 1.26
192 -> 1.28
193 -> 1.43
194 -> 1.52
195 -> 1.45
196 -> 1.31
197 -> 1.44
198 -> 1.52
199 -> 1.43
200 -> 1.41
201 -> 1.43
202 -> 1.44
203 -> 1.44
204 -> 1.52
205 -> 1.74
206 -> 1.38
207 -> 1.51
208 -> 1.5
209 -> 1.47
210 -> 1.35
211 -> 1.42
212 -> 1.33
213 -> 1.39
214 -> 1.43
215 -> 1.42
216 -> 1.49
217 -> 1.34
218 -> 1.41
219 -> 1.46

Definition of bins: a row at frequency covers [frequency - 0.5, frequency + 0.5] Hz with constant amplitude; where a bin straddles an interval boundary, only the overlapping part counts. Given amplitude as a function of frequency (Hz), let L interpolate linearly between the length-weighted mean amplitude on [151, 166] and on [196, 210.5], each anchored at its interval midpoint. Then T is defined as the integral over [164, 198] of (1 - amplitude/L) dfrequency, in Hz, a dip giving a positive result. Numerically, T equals 2.96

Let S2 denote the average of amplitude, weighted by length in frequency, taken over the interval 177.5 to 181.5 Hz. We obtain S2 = 1.41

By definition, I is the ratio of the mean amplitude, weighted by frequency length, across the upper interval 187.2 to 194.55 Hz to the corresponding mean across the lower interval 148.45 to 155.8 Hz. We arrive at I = 0.87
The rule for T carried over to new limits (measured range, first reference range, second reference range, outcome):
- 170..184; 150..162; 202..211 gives 1.6 Hz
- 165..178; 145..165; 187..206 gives 1.3 Hz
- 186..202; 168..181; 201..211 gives 0.5 Hz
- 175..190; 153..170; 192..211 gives 1.2 Hz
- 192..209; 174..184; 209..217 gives -0.9 Hz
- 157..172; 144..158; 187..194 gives 0.2 Hz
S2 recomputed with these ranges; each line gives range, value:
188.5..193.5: 1.35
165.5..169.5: 1.4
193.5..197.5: 1.43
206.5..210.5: 1.46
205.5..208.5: 1.46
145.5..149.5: 1.65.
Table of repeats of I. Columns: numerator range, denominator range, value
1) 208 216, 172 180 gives 1.05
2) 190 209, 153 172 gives 0.97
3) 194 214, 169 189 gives 1.07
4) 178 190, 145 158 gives 0.86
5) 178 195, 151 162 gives 0.87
